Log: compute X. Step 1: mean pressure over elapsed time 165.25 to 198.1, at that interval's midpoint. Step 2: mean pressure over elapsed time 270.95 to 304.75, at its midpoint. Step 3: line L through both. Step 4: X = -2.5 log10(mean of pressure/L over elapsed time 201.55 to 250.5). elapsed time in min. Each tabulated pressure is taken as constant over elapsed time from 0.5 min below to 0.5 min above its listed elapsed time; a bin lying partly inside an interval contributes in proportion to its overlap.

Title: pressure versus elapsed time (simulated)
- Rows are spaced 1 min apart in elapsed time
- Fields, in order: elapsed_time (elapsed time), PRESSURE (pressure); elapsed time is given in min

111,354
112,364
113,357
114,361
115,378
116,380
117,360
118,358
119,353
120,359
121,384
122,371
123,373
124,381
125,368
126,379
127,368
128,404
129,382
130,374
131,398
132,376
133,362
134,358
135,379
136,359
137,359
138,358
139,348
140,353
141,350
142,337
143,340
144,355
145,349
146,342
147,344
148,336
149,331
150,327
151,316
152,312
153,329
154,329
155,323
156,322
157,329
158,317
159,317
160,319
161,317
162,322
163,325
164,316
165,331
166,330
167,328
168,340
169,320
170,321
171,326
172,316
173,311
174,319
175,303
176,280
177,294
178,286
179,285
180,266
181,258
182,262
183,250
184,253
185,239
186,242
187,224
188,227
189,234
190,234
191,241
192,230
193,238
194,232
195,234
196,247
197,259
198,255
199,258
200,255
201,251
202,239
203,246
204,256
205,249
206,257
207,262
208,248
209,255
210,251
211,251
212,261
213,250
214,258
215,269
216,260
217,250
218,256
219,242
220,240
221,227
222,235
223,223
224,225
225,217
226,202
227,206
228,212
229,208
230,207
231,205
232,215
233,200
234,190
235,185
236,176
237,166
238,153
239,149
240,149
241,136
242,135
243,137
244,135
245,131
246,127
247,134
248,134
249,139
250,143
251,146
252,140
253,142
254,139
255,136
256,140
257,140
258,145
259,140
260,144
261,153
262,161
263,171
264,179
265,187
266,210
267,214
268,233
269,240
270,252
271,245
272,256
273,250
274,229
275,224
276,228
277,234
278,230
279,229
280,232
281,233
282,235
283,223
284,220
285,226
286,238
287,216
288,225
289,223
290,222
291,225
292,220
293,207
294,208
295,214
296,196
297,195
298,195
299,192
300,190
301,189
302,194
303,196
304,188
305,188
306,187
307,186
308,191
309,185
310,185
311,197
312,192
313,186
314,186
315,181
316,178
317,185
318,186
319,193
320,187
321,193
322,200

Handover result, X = 0.22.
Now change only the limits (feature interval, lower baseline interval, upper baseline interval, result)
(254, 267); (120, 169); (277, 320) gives 0.43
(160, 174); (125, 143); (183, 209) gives -0.07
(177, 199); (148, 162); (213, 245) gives 0.08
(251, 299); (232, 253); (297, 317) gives -0.18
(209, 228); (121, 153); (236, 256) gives -0.22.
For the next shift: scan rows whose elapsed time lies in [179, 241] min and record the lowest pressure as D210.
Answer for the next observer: 136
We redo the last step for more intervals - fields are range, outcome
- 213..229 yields 202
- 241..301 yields 127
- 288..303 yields 189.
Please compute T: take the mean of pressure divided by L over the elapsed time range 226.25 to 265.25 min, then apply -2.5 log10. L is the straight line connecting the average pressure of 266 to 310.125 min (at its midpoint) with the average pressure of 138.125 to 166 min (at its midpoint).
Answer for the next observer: 0.49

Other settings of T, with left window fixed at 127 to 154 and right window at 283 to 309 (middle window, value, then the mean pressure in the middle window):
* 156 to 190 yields 0.10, 294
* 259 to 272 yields 0.17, 199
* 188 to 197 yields 0.27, 237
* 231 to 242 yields 0.46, 172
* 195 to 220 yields 0.15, 253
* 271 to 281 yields -0.05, 235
